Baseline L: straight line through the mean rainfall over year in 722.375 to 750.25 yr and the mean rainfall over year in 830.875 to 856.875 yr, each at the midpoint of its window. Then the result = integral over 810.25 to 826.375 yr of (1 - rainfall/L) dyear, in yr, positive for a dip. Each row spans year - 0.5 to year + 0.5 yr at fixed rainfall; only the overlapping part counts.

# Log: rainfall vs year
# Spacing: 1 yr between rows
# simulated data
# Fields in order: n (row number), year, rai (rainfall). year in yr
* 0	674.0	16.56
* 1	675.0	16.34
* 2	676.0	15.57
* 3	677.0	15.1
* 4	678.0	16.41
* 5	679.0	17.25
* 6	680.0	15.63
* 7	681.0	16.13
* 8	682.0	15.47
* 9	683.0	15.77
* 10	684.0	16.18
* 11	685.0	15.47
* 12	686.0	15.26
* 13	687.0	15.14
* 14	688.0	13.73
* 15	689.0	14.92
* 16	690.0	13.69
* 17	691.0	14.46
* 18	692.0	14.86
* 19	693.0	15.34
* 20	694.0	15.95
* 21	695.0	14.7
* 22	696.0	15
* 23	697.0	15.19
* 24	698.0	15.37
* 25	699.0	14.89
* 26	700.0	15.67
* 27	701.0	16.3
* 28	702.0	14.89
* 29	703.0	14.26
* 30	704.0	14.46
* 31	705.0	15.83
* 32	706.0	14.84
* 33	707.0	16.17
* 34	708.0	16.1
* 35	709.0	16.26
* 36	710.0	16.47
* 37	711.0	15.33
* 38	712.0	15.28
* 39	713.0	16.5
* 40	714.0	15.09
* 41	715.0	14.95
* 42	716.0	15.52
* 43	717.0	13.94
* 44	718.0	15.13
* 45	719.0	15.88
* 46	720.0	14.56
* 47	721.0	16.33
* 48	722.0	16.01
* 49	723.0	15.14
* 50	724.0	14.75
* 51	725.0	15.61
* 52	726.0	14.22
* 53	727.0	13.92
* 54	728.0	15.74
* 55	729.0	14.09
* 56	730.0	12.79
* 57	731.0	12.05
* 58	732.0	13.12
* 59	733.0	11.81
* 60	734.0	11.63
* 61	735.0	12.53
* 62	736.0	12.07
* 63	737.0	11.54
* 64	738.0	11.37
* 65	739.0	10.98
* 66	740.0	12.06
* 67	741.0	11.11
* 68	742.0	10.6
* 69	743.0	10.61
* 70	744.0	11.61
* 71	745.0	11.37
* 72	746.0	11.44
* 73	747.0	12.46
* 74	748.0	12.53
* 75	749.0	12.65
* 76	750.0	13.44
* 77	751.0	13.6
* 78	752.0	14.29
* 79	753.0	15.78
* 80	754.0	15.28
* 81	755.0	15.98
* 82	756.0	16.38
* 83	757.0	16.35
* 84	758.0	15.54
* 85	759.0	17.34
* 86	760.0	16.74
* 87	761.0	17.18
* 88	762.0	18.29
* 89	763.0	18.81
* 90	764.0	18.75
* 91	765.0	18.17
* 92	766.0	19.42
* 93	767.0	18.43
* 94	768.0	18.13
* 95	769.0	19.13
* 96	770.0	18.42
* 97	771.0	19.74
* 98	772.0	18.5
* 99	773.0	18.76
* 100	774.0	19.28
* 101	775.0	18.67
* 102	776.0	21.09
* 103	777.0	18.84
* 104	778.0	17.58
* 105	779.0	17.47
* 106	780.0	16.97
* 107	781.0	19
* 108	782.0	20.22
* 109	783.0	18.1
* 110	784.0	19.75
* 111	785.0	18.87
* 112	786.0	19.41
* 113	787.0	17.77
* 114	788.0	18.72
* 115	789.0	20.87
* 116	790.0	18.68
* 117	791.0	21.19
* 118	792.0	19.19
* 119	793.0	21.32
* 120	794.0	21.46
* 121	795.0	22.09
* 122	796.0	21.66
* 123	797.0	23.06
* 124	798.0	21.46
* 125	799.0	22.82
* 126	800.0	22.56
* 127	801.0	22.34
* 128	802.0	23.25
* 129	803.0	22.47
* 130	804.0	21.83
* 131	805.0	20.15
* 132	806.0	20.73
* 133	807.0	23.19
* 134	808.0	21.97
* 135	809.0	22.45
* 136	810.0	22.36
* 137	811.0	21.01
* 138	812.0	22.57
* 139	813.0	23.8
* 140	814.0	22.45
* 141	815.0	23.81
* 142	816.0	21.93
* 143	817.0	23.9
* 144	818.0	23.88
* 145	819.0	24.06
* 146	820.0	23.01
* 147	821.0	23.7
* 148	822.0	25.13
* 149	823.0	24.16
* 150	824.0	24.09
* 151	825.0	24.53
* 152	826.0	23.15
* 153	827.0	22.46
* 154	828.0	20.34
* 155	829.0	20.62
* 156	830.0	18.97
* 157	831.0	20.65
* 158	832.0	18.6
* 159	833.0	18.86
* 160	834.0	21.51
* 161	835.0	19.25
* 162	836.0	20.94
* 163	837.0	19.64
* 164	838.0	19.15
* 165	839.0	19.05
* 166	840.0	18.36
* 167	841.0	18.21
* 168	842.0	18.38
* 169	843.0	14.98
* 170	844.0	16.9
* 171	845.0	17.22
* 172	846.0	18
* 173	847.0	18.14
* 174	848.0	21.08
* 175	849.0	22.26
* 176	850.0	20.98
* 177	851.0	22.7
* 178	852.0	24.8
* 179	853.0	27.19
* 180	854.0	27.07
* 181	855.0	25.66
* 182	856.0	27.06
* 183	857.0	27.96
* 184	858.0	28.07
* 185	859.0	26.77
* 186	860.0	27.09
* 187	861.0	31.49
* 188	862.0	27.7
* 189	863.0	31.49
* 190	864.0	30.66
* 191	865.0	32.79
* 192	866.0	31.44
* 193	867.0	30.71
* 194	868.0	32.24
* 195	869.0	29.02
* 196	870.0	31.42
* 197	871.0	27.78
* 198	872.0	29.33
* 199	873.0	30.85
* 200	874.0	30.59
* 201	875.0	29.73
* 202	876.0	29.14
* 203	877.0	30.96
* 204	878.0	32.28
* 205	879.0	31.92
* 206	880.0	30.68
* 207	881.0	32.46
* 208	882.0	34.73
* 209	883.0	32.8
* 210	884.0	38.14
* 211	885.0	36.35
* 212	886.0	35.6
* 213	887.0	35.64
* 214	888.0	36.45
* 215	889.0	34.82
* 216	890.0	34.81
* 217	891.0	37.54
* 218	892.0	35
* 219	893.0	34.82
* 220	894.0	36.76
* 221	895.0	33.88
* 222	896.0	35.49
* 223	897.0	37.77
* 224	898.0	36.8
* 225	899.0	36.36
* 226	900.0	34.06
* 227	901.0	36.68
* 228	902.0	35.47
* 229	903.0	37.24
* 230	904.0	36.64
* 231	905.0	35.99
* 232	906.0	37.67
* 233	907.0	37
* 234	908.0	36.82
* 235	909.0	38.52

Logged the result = -4.0 yr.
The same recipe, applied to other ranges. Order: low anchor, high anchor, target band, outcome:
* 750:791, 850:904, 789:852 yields 7.6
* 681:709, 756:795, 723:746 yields 5.9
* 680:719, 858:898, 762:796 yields 5.6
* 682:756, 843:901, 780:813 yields 2.0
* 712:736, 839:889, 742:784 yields 3.7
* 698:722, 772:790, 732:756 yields 6.4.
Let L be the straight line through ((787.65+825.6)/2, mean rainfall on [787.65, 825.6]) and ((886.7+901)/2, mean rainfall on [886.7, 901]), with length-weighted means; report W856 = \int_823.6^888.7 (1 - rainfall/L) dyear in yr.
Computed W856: 8.9 yr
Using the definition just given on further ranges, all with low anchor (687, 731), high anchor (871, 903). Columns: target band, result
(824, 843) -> 5.5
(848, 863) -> 2.2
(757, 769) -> 1.7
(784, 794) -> 1.7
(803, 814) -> 1.6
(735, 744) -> 3.4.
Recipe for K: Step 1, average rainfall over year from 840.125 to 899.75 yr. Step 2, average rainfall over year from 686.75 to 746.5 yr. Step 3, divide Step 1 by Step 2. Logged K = 2.07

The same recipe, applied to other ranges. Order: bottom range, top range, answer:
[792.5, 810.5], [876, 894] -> 1.56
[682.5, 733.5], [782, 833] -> 1.45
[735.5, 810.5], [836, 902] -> 1.63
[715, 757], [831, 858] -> 1.56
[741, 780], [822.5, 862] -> 1.36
